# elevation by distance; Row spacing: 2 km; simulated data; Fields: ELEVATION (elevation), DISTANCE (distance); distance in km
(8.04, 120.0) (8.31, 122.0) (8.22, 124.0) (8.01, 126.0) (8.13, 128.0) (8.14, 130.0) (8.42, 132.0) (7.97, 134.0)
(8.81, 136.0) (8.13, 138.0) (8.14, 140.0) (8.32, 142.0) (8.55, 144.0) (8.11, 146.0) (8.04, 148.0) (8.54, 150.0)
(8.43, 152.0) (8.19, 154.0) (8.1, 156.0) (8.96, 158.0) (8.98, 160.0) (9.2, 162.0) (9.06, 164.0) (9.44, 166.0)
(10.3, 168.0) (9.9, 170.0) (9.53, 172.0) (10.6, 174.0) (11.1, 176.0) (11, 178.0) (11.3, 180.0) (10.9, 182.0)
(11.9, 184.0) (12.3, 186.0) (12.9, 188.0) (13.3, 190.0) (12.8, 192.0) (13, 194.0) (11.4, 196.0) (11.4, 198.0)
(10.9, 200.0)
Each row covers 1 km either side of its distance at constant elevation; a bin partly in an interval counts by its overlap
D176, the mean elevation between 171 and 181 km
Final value 10.7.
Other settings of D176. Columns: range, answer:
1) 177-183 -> 11.1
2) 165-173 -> 9.79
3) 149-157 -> 8.31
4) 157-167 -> 9.13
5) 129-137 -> 8.34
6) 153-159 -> 8.42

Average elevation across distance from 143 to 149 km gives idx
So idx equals 8.23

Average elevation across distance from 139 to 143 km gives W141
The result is 8.23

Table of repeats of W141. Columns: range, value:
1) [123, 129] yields 8.12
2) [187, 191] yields 13.1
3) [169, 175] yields 10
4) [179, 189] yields 11.9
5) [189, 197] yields 12.6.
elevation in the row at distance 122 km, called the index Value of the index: 8.31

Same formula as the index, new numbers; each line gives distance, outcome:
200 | 10.9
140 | 8.14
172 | 9.53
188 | 12.9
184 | 11.9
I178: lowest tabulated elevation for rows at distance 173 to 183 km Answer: 10.6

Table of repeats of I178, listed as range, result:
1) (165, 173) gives 9.44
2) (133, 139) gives 7.97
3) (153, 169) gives 8.1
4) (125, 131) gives 8.01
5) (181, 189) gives 10.9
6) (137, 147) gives 8.11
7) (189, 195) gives 12.8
